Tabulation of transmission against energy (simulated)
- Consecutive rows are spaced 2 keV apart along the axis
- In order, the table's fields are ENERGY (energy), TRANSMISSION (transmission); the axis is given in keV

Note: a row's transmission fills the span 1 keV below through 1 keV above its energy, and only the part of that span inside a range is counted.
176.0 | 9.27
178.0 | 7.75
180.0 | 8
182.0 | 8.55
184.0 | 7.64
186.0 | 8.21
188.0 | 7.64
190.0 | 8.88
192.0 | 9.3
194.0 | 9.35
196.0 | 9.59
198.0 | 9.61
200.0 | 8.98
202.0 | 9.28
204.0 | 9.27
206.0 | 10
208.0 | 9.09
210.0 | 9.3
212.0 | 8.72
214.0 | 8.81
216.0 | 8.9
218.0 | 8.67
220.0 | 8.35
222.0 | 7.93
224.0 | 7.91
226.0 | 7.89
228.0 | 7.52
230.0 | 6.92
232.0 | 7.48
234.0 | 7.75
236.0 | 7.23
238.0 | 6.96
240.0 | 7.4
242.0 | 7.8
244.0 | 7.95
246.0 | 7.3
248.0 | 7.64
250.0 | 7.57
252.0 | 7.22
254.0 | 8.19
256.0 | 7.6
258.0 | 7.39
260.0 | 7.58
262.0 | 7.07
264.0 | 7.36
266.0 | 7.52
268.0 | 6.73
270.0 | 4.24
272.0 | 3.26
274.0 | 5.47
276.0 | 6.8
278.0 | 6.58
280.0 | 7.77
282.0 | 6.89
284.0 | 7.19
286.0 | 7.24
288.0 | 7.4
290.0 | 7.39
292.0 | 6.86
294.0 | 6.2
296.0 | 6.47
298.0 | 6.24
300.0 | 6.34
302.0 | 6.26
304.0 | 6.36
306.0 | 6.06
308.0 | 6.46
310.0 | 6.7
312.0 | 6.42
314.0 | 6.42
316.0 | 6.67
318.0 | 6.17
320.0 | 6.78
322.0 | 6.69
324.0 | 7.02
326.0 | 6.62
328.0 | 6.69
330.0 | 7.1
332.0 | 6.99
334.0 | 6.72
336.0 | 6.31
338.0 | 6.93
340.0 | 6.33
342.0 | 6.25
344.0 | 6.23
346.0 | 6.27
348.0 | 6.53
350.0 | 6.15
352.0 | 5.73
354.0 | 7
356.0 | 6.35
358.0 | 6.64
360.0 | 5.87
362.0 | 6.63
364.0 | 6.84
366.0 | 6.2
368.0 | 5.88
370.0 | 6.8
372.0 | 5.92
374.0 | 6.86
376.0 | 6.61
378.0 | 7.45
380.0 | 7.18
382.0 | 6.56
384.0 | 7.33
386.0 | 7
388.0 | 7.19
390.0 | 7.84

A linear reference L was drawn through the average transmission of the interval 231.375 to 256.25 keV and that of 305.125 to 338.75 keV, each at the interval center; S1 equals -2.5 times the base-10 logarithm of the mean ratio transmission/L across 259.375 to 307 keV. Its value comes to 0.09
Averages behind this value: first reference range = 7.54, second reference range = 6.63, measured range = 6.55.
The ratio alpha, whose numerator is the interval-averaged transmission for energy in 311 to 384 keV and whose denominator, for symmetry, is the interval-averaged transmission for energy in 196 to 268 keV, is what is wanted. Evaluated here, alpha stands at 0.8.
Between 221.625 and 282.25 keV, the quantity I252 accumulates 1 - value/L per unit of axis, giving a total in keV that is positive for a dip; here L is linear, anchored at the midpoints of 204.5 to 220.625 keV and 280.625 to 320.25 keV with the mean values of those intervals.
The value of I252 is 6.3 keV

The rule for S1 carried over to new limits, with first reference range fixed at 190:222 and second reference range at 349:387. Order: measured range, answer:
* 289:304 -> 0.18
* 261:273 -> 0.33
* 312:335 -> 0.09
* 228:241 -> 0.18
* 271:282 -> 0.30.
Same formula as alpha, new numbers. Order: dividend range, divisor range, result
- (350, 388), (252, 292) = 0.97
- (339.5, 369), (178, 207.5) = 0.72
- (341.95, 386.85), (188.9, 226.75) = 0.73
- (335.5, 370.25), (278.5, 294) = 0.89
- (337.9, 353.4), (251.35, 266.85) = 0.84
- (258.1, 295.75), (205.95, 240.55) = 0.82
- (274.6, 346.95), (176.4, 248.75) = 0.80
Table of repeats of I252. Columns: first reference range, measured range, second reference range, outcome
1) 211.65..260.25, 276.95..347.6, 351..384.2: 4.1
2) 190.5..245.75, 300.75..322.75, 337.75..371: 1.8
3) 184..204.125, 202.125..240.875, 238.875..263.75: 0.2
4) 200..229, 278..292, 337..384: 0.8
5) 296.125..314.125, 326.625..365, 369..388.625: 0.8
